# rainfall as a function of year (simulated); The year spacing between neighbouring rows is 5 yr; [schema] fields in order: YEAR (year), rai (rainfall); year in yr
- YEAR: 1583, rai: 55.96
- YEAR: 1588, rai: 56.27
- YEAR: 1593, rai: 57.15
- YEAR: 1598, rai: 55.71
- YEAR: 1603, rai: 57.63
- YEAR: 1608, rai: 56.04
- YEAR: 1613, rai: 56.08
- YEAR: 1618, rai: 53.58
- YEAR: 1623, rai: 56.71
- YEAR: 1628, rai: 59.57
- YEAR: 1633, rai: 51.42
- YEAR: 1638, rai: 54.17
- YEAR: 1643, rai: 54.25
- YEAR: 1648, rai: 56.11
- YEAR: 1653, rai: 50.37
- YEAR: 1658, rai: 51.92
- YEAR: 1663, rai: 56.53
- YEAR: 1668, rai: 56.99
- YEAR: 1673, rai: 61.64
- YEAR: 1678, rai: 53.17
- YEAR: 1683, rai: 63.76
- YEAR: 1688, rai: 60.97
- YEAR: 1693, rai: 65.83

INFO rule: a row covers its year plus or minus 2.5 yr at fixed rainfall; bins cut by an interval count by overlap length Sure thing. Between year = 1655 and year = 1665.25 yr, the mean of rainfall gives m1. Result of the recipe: 54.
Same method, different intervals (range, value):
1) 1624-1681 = 55.2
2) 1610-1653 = 55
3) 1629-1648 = 54.1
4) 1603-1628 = 56.2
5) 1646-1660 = 52.7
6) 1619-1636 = 55.6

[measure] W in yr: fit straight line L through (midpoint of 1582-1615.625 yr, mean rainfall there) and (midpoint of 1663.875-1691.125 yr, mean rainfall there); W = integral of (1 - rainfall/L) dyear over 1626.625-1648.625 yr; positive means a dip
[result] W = 1.2 yr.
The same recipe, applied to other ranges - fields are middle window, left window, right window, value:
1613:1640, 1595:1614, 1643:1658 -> -0.2 yr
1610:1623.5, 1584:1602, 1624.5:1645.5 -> 0.1 yr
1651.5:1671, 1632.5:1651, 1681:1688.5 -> 1.2 yr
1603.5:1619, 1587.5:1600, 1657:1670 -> 0.1 yr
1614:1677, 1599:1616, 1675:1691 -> 3.0 yr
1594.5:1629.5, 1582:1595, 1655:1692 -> 0.3 yr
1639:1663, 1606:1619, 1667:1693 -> 1.9 yr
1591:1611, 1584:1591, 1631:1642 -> -0.4 yr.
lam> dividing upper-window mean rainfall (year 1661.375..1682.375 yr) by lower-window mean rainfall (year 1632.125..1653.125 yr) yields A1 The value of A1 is 1.07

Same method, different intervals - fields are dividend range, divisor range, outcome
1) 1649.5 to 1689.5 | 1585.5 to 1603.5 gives 1.00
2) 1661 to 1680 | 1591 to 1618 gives 1.02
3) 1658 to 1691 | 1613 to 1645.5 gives 1.06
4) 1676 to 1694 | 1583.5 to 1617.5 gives 1.08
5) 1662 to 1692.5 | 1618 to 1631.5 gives 1.05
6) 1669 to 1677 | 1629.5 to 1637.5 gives 1.11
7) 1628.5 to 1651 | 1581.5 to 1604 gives 0.96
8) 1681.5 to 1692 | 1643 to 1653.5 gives 1.16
